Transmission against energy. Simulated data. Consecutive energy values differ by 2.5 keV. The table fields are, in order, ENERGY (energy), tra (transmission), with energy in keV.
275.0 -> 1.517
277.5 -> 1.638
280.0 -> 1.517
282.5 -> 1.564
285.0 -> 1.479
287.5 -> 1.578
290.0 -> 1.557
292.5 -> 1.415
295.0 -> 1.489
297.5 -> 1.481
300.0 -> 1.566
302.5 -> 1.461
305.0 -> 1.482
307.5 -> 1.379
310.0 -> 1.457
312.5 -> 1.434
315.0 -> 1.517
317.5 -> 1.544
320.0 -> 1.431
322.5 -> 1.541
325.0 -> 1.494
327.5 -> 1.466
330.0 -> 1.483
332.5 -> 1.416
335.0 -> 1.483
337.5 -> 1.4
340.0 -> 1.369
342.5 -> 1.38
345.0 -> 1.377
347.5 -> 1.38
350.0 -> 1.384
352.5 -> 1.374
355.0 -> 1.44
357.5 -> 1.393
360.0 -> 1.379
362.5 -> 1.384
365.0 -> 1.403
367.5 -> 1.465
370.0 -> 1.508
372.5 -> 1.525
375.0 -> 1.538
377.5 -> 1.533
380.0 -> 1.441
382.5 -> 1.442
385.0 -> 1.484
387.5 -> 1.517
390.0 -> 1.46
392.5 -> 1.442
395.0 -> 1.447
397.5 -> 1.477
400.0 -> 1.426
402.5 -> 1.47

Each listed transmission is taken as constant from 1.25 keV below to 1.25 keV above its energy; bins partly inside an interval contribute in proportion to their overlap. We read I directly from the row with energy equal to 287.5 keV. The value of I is 1.578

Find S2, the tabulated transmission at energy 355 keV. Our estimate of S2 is 1.44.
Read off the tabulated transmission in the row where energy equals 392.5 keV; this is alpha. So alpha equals 1.442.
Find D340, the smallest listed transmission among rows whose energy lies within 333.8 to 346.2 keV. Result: 1.369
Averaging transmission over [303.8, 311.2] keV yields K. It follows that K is 1.44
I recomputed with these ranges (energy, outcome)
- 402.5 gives 1.47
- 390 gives 1.46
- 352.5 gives 1.374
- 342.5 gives 1.38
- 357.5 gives 1.393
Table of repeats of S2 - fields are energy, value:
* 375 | 1.538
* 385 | 1.484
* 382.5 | 1.442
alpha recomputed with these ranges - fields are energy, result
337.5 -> 1.4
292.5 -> 1.415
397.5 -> 1.477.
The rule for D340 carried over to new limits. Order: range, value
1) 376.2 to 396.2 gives 1.441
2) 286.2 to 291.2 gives 1.557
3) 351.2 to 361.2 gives 1.374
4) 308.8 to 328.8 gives 1.431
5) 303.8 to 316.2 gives 1.379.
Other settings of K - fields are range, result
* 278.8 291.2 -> 1.54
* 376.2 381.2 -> 1.49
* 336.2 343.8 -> 1.38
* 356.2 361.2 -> 1.39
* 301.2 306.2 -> 1.47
